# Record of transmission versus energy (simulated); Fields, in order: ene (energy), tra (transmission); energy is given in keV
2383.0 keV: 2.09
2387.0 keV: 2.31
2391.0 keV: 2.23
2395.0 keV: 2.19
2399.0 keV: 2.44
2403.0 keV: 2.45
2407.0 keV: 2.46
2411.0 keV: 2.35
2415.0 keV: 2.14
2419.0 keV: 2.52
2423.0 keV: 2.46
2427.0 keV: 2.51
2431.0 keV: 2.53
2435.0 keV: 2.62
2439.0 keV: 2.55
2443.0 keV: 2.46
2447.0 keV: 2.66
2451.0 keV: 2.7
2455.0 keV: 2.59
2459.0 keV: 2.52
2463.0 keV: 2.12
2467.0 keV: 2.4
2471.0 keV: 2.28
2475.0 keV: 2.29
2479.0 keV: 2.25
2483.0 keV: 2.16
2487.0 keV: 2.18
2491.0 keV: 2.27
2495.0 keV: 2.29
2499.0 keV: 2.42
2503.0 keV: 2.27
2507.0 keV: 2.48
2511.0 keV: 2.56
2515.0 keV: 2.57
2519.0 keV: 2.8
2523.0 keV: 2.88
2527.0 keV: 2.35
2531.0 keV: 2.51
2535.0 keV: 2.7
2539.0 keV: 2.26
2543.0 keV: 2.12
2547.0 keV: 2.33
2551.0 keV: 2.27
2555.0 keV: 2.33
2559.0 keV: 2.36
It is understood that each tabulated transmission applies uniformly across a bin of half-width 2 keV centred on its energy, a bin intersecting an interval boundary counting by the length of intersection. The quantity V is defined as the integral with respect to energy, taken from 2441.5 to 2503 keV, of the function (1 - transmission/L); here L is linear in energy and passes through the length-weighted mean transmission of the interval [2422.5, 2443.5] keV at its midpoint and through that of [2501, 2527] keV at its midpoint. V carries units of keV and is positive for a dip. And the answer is 4.4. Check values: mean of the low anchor 2.53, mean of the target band 2.37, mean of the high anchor 2.57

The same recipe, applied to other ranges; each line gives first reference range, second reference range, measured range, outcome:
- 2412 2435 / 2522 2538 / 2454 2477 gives 1.27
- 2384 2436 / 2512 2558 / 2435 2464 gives -1.46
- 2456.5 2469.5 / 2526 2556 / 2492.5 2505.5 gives 0.14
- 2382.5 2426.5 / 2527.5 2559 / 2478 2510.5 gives 0.70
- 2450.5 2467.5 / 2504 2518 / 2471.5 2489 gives 1.83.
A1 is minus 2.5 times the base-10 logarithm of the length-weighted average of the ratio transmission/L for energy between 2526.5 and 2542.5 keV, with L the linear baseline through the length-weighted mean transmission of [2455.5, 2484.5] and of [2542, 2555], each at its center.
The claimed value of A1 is -0.075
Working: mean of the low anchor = 2.31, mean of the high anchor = 2.26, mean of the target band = 2.43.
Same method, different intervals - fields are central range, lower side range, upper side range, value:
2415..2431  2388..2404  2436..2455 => 0.01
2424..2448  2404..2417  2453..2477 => -0.09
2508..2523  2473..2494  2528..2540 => -0.11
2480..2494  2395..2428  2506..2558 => 0.11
